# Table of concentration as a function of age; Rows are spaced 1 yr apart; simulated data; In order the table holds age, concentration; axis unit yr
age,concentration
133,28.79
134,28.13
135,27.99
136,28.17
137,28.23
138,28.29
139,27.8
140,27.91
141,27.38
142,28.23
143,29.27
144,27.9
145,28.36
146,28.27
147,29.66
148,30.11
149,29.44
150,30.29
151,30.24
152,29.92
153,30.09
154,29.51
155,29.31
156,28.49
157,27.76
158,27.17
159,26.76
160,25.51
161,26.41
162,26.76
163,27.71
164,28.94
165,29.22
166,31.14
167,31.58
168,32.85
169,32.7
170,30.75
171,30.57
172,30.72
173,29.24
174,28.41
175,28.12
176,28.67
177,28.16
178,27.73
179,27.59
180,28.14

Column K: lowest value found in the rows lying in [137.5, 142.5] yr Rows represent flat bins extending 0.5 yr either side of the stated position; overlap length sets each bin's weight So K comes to 27.38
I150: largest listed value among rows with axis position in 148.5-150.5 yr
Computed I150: 30.29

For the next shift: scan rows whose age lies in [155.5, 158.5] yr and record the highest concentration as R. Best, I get 28.49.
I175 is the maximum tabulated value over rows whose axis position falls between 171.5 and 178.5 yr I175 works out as 30.72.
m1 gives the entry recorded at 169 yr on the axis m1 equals 32.7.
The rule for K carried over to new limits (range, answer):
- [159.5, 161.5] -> 25.51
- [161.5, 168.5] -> 26.76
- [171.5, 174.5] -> 28.41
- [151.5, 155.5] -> 29.31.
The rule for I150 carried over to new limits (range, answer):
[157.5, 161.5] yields 27.17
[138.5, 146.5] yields 29.27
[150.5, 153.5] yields 30.24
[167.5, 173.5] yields 32.85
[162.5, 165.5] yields 29.22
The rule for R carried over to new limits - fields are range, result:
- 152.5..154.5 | 30.09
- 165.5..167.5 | 31.58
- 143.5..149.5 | 30.11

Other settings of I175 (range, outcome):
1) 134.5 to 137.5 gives 28.23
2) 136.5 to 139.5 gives 28.29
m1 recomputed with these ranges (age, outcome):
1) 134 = 28.13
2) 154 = 29.51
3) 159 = 26.76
